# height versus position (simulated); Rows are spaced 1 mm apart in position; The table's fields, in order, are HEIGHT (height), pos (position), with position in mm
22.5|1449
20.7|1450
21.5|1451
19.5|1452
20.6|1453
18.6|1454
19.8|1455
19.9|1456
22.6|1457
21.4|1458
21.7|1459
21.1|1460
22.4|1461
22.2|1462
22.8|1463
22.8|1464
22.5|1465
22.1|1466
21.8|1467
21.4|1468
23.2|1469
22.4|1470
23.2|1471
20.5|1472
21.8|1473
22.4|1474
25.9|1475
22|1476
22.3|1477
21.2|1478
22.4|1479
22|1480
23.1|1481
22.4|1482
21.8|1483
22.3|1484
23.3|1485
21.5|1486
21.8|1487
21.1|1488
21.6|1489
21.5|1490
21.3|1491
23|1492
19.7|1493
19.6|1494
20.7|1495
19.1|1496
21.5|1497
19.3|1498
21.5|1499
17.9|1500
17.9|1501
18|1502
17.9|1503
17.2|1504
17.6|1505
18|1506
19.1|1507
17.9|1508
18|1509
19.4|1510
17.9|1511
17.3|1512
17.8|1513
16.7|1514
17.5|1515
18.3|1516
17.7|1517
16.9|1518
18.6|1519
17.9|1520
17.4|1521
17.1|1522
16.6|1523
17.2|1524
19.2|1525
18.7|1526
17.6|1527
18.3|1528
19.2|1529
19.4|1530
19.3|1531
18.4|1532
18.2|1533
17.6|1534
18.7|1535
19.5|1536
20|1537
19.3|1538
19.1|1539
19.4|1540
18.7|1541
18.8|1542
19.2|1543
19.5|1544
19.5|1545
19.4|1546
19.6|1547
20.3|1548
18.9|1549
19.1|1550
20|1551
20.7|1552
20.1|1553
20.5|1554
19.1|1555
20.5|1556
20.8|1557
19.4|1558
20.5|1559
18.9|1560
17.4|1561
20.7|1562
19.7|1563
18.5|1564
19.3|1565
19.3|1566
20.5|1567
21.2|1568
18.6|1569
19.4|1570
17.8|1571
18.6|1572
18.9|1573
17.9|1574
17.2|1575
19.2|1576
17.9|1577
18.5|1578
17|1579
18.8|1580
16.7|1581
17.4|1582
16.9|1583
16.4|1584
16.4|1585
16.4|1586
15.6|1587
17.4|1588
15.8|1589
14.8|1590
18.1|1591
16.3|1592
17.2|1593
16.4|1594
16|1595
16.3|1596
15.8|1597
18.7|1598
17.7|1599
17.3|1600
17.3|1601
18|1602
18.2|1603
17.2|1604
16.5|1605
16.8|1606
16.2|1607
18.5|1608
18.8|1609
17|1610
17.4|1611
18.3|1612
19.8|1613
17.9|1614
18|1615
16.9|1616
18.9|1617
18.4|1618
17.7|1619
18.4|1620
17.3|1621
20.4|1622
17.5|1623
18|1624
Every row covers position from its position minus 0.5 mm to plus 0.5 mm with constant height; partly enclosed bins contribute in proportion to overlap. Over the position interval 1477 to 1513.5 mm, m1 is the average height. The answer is 20.1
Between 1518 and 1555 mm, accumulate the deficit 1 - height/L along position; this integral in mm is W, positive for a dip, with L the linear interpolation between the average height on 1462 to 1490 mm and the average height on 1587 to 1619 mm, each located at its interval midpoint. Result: 1.9 mm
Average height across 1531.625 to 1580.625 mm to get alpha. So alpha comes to 19.2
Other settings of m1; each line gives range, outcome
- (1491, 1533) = 18.5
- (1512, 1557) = 18.8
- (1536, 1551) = 19.4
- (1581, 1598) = 16.5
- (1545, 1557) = 19.9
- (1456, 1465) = 22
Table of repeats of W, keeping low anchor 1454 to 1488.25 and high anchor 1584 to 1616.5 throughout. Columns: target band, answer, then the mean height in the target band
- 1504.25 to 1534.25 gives 3.2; 18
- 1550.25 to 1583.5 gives -1.1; 19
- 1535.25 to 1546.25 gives 0.1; 19.3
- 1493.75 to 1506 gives 1.2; 19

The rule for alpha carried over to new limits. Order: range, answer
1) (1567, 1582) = 18.4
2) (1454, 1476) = 22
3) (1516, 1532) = 18.1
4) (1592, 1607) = 17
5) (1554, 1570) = 19.6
